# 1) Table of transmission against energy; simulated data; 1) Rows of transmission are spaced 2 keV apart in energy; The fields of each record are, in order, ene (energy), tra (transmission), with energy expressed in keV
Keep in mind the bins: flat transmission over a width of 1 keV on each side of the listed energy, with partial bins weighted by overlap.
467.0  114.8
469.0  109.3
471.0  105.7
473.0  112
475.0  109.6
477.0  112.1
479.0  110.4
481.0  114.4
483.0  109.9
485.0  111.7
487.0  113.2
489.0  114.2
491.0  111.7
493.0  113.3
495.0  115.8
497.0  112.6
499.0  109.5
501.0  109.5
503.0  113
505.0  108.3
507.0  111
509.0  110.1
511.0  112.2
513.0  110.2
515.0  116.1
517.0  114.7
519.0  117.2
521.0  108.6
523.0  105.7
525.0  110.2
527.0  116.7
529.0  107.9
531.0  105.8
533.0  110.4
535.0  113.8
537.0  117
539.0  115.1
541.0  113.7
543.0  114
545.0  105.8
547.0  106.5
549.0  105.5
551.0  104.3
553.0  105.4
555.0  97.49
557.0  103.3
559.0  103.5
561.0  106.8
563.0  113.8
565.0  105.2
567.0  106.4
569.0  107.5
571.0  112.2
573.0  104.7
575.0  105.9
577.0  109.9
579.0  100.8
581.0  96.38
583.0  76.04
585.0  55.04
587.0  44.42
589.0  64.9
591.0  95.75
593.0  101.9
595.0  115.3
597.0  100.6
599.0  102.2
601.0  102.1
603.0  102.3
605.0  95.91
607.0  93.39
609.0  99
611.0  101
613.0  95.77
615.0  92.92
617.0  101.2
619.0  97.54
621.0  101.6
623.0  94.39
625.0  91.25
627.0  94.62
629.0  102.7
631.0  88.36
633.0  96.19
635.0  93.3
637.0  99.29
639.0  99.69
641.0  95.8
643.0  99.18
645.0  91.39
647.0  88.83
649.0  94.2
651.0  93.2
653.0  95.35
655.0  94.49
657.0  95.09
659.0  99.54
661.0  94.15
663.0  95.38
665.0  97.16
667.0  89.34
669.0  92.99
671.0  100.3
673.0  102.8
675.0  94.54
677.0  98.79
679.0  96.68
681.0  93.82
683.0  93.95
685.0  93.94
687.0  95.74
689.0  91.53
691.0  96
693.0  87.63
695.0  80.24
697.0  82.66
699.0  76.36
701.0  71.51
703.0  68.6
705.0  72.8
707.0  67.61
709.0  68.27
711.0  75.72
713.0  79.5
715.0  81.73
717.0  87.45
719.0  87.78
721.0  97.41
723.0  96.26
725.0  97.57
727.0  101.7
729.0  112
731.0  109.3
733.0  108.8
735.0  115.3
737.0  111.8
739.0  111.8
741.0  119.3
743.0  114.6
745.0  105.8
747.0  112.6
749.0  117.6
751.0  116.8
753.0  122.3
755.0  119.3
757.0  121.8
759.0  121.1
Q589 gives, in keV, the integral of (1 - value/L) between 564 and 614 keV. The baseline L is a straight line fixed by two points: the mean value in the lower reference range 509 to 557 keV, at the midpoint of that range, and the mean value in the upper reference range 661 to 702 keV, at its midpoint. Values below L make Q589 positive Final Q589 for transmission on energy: 3.5 keV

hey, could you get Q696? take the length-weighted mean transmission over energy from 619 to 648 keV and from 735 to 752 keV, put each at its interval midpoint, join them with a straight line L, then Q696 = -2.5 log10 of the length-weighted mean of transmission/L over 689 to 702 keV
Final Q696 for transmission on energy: 0.26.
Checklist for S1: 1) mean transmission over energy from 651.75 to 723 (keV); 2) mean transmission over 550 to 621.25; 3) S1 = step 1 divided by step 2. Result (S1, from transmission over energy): 0.91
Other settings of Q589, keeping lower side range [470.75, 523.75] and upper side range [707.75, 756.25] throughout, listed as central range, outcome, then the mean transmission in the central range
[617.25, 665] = 4.81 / 95.6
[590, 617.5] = 1.98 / 99.9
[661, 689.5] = 2.57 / 95.5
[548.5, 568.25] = 0.76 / 105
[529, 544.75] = -0.28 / 112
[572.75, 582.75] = 0.67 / 101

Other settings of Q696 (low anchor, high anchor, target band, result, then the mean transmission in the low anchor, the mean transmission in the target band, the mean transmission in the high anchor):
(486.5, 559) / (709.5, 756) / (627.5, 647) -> 0.120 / 110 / 95.8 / 104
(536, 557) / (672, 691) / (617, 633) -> 0.053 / 108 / 96.1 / 95.8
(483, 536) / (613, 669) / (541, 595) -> 0.061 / 112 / 98.8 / 95.4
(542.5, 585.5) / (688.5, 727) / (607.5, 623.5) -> -0.027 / 103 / 97.9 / 82.8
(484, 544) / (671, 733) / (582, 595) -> 0.325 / 112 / 76.3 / 89.2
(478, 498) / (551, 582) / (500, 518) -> -0.009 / 113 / 112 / 105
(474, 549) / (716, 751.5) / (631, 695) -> 0.144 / 112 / 94.8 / 107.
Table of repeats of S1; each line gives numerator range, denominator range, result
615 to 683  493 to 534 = 0.86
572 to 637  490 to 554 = 0.85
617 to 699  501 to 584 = 0.87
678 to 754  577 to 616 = 1.04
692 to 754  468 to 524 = 0.86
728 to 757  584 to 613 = 1.25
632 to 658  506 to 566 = 0.87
